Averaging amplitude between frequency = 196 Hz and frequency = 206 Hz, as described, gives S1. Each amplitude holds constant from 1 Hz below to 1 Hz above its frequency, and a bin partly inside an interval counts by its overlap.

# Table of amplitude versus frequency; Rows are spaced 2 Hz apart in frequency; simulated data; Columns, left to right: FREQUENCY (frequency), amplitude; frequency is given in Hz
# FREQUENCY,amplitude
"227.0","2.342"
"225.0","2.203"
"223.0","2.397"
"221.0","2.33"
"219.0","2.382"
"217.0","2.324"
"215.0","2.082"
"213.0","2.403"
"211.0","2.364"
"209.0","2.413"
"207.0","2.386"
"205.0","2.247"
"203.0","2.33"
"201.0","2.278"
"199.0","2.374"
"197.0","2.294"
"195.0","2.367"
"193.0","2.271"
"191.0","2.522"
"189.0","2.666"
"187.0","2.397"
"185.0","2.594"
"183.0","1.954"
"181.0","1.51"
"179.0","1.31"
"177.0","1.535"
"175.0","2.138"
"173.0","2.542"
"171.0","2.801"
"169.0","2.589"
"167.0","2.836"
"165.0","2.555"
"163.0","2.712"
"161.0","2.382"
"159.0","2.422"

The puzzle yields 2.3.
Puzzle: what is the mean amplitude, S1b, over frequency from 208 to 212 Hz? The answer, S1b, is 2.39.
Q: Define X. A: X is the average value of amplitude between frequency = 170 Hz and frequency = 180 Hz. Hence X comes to 2.07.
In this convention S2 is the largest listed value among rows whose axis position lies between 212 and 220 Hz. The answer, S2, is 2.403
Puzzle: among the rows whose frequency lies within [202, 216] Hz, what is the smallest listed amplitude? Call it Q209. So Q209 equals 2.082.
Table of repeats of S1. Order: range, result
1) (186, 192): 2.53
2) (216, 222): 2.35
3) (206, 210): 2.4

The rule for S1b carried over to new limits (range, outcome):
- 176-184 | 1.58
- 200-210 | 2.33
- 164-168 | 2.7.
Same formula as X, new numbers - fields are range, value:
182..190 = 2.4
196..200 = 2.33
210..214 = 2.38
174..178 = 1.84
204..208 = 2.32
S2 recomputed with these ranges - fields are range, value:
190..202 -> 2.522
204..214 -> 2.413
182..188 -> 2.594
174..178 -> 2.138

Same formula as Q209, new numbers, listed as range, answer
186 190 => 2.397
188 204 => 2.271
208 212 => 2.364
